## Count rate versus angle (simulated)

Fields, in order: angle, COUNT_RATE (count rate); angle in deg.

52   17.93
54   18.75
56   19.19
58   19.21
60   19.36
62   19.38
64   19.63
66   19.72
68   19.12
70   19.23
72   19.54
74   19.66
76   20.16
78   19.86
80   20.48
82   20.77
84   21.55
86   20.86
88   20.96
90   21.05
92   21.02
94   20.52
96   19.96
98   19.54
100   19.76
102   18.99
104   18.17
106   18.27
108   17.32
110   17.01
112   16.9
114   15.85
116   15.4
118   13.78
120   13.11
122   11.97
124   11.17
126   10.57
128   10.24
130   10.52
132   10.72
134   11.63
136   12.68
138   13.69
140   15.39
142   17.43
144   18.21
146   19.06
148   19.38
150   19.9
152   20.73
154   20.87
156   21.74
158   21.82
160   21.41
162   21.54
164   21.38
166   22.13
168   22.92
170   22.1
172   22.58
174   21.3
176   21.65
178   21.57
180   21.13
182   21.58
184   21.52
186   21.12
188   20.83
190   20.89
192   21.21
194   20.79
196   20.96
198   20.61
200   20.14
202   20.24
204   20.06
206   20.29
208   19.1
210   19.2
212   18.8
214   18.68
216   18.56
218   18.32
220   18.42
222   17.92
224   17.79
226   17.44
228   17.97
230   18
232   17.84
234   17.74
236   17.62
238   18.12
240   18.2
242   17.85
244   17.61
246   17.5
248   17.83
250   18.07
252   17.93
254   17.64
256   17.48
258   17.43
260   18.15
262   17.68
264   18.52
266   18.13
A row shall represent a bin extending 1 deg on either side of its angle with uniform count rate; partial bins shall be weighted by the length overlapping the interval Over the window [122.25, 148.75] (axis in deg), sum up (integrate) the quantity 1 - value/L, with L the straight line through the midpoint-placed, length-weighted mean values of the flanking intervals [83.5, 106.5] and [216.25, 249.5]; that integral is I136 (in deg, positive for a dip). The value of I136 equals 7.7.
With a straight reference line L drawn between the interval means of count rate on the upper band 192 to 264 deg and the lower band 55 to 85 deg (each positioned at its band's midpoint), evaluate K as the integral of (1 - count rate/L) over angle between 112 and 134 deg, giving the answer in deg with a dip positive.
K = 7.80 deg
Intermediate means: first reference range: 19.8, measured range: 12.5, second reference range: 18.6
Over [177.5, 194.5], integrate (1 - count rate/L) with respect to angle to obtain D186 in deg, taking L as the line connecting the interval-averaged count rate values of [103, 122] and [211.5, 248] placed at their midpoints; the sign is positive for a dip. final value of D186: -3.9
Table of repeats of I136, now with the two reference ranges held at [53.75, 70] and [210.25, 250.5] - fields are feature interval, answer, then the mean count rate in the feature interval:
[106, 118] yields 1.6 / 16.4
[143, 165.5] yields -2.4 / 20.6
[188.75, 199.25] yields -1.5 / 20.9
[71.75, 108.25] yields -1.7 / 20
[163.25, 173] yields -2.0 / 22.2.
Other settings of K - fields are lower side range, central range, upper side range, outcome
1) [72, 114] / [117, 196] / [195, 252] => 3.1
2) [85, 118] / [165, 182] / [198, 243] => -3.0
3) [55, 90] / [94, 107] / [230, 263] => 0.3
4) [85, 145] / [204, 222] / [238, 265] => -1.6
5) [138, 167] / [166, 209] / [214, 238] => -4.8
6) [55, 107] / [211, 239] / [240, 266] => 0.1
